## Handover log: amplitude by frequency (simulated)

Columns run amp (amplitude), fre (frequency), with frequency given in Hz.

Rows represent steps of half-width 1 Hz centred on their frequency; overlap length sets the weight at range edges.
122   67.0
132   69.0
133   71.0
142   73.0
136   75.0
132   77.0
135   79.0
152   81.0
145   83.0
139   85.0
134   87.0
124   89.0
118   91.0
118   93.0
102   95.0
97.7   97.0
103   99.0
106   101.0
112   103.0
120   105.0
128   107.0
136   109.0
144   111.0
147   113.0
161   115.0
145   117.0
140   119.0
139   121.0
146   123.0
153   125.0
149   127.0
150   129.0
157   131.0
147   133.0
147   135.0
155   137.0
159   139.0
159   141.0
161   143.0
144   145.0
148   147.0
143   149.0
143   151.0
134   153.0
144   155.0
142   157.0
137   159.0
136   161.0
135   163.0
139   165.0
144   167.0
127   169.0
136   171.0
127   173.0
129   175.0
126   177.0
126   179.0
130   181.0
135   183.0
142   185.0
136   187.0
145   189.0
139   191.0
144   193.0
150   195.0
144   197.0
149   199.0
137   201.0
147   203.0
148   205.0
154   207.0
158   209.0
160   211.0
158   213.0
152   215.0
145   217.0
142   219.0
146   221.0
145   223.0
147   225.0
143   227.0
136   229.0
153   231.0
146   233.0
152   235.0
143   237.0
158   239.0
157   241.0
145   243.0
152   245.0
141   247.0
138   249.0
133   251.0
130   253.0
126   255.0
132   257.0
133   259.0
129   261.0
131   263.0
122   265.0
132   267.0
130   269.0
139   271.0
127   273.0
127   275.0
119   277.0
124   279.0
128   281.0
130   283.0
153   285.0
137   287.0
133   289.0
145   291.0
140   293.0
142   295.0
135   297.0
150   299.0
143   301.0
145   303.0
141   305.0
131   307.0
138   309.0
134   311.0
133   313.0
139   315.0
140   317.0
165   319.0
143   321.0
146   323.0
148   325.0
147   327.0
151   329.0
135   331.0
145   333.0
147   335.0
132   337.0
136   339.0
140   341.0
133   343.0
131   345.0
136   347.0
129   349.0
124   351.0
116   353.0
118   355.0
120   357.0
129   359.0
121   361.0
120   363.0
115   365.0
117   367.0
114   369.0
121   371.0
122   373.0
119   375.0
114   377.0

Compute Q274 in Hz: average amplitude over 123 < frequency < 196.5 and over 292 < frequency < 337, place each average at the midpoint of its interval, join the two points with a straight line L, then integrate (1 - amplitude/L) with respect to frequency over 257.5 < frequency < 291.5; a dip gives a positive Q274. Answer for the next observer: 2.6 Hz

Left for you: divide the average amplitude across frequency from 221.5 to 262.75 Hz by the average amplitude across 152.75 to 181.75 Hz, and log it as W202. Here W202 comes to 1.1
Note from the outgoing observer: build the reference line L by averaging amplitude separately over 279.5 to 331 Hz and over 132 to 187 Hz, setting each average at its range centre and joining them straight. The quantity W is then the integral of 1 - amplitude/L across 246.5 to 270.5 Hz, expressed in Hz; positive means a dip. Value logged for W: 1.6 Hz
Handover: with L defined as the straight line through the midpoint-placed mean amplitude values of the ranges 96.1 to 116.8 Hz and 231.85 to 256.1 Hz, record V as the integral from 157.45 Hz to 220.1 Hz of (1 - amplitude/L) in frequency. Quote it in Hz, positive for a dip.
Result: -2.09 Hz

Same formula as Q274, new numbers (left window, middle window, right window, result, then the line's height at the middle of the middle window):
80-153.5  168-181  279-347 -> 0.9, 139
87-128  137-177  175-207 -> -1.7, 136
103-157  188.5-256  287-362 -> -2.1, 142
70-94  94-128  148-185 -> 0.9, 134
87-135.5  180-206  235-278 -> -1.5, 134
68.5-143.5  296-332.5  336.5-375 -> -4.5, 127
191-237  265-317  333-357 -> 0.9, 138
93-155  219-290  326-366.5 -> -1.8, 134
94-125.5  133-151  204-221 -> -1.9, 137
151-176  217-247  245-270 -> -3.1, 133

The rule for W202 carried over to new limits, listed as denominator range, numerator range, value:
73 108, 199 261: 1.17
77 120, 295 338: 1.10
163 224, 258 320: 0.96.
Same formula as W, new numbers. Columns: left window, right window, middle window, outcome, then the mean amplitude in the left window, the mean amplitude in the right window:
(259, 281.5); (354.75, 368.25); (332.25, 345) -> -1.7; 128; 120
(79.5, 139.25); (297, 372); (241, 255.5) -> -0.5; 135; 134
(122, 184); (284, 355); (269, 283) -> 1.2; 142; 139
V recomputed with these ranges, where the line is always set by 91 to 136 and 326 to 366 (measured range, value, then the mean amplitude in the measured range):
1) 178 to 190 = -0.2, 136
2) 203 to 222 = -2.7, 151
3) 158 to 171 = -0.3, 136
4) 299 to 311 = -0.8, 140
